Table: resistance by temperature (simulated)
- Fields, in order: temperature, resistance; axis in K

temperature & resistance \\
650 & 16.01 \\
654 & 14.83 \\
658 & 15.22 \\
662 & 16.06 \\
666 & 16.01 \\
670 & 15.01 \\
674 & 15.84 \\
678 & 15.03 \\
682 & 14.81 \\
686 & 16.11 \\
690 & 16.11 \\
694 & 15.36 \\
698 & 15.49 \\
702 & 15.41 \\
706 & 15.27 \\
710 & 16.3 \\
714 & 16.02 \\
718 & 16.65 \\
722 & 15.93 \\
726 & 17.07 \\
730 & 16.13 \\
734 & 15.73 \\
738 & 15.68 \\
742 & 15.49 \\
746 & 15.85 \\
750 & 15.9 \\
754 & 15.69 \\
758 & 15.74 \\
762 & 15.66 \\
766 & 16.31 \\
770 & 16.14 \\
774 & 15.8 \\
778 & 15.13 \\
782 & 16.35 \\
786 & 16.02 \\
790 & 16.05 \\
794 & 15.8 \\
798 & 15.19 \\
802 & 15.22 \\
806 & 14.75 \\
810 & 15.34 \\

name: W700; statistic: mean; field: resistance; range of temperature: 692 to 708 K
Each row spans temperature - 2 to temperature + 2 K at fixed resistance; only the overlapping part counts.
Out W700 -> 15.4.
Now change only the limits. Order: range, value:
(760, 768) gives 16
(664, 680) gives 15.5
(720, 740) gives 16.1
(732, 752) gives 15.7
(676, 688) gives 15.3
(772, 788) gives 15.8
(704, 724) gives 16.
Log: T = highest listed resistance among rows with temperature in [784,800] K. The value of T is 16.05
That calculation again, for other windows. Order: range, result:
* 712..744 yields 17.07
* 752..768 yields 16.31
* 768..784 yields 16.35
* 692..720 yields 16.65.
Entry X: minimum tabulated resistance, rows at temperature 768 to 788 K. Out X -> 15.13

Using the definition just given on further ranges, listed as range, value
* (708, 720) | 16.02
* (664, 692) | 14.81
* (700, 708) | 15.27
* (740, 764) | 15.49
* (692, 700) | 15.36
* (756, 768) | 15.66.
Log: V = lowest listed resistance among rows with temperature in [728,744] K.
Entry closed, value 15.49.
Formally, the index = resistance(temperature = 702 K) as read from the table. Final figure 15.41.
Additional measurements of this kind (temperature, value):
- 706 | 15.27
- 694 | 15.36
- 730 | 16.13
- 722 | 15.93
